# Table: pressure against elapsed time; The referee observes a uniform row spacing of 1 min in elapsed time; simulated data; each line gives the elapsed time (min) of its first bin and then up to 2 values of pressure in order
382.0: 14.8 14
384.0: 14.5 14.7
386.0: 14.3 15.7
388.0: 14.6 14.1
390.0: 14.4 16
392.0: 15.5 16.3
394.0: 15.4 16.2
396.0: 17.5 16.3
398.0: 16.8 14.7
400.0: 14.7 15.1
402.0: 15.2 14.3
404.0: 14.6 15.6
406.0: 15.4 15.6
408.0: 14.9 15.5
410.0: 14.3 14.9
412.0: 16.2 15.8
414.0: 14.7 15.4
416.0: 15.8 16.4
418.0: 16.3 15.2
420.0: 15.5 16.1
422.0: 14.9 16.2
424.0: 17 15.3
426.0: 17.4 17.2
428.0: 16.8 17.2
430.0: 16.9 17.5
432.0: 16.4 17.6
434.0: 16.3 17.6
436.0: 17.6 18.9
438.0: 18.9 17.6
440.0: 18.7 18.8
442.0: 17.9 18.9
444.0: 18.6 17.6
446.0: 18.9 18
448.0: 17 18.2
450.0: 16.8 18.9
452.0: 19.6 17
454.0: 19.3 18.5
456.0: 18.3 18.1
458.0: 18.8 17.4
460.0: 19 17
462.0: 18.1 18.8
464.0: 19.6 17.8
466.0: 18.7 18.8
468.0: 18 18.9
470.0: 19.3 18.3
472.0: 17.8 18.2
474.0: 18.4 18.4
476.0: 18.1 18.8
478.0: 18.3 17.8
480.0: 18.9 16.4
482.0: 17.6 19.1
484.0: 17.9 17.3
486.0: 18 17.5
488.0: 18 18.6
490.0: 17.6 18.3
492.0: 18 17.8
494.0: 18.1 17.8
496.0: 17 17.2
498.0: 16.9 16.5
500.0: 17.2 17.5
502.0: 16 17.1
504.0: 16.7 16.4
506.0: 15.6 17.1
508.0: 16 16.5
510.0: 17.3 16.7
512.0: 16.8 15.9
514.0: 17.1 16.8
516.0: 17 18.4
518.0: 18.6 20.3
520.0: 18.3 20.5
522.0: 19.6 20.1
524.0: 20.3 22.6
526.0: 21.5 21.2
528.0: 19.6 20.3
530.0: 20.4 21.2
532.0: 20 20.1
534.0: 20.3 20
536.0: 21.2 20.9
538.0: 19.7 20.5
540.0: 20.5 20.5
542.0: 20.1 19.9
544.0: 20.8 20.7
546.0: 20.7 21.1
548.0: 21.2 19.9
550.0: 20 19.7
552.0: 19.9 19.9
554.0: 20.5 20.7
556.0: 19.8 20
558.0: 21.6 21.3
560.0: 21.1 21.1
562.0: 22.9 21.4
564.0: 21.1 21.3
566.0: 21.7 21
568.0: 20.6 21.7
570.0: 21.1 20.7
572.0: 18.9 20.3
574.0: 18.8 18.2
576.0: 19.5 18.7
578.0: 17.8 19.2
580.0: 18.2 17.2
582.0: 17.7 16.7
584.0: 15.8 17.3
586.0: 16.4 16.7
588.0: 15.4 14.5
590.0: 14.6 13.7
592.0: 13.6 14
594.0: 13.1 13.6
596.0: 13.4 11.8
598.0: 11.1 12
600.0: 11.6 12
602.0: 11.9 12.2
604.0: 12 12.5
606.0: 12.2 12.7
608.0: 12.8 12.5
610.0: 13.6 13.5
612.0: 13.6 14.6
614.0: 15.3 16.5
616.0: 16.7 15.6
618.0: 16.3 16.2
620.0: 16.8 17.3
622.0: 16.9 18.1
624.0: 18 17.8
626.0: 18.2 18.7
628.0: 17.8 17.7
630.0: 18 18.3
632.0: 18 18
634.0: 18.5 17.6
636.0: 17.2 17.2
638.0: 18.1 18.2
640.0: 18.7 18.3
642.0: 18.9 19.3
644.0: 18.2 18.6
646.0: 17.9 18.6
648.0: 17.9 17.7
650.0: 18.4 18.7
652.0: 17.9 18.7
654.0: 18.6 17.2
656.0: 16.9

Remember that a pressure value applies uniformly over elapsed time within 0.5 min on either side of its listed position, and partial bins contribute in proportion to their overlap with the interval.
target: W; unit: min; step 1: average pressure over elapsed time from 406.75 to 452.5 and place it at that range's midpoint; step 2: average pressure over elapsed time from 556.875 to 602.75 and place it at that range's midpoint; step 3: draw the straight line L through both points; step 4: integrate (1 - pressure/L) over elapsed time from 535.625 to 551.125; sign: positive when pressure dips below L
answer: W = -2.9 min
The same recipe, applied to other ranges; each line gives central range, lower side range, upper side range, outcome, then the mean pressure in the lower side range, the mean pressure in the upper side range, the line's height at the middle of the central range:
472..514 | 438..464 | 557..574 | 3.96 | 18.3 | 21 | 19.3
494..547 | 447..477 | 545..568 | 2.83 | 18.3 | 20.8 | 19.9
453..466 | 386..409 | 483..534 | -1.06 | 15.4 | 18.2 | 17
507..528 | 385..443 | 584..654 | -3.31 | 16.1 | 16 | 16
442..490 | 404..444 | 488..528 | -2.76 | 16.5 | 17.9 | 17.2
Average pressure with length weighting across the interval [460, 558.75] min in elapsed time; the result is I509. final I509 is 18.8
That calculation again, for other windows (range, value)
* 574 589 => 17.4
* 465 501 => 18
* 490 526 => 17.8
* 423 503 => 17.9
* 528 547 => 20.4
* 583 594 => 15.2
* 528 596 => 19.2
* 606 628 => 15.8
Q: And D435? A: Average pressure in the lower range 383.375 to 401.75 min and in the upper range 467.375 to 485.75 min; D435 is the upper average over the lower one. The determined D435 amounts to 1.18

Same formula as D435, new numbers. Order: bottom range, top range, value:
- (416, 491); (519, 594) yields 1.10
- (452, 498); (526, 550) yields 1.13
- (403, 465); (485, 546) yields 1.09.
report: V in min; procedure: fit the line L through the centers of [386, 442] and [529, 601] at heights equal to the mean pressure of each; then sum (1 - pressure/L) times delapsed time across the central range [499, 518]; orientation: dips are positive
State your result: 1.0 min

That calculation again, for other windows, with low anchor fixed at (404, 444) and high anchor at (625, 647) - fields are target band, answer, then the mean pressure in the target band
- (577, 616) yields 7.58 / 14.4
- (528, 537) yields -1.58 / 20.4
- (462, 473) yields -1.10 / 18.6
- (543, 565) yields -4.00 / 20.7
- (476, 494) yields -1.05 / 18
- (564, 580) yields -2.06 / 19.9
